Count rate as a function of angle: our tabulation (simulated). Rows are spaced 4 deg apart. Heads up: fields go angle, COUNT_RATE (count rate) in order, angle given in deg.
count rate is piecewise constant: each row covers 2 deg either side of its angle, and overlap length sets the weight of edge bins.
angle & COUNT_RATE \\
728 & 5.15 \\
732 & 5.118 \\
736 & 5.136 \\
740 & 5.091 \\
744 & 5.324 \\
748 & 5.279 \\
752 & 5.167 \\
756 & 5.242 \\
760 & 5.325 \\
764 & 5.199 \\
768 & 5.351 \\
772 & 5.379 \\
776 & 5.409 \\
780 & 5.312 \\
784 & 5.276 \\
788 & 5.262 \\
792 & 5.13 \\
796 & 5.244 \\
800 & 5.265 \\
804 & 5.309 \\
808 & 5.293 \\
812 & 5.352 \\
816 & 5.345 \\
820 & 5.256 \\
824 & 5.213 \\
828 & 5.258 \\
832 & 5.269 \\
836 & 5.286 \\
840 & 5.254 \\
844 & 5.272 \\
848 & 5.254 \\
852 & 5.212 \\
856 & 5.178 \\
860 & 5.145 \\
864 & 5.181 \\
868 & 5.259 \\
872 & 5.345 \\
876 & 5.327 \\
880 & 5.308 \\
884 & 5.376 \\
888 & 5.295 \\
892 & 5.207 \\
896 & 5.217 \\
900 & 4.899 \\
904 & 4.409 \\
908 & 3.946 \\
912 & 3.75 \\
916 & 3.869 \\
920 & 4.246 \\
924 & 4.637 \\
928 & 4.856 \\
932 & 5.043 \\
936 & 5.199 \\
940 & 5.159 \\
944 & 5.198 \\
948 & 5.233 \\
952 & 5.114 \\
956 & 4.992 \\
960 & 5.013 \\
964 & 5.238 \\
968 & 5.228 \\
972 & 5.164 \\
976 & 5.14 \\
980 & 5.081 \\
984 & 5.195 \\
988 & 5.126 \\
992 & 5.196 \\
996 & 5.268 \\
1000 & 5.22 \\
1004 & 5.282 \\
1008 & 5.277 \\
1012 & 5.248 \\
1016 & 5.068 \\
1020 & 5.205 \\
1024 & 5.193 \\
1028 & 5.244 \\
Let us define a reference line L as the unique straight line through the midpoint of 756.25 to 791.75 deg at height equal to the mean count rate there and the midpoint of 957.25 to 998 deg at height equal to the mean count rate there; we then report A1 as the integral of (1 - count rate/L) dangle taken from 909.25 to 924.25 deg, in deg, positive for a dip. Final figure 3.3 deg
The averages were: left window 5.3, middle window 4.06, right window 5.16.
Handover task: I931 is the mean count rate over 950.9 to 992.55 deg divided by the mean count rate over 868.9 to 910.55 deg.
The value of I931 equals 1.02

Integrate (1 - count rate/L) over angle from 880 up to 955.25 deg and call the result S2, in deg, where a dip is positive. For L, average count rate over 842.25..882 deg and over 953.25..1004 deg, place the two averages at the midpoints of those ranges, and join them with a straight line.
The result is 5.4 deg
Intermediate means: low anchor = 5.25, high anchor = 5.16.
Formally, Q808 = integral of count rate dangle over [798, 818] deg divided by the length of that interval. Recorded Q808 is 5.31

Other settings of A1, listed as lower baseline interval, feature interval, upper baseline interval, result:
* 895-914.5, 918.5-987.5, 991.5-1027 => -4.03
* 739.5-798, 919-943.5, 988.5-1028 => 1.55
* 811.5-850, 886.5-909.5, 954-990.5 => 1.63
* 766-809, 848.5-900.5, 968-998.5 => 0.02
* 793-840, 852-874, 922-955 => -0.12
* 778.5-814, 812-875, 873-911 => -1.58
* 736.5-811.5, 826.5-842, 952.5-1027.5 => -0.07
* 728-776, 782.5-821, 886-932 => -1.82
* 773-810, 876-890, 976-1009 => -0.22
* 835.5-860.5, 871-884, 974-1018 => -0.27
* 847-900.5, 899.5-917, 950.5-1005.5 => 3.63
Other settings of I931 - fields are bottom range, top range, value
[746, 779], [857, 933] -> 0.92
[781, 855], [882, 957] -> 0.92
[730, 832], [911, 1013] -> 0.95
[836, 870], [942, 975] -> 0.99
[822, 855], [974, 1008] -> 0.99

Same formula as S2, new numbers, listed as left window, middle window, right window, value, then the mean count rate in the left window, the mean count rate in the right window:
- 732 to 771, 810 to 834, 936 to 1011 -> -0.31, 5.23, 5.18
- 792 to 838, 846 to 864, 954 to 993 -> 0.15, 5.27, 5.14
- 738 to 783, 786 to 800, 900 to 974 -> -0.08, 5.28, 4.8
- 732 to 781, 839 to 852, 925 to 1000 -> -0.12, 5.26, 5.13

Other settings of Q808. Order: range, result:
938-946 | 5.18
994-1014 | 5.26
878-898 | 5.28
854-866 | 5.17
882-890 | 5.34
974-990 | 5.14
